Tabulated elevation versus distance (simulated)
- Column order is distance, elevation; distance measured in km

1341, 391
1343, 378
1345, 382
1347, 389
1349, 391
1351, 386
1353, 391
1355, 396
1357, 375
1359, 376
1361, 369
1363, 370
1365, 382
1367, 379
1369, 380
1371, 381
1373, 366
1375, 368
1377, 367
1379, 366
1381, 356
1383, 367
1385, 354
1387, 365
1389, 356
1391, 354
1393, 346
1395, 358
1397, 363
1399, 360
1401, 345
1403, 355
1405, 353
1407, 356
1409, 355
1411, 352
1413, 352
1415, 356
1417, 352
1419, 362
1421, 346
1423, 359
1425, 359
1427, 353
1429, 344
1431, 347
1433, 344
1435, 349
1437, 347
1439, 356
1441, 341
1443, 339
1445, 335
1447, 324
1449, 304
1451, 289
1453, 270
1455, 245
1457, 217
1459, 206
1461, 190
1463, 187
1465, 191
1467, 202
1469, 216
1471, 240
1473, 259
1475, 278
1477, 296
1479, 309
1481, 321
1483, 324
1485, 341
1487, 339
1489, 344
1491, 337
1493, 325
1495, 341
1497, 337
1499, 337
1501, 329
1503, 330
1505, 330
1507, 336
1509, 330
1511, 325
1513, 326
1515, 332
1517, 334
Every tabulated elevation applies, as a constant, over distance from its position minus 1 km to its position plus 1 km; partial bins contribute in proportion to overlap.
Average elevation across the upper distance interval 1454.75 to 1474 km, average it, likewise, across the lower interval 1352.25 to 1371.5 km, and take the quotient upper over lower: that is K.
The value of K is 0.56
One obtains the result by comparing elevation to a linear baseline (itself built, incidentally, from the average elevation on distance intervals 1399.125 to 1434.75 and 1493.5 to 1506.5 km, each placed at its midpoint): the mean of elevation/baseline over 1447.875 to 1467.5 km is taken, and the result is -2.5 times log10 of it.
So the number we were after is 0.43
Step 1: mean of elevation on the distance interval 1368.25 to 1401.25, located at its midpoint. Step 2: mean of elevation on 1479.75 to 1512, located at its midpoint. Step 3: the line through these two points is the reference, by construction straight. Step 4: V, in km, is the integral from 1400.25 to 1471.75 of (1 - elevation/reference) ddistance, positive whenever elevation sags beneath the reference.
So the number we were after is 8.2 km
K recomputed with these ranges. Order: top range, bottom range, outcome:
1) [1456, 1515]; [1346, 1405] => 0.79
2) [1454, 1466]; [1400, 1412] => 0.58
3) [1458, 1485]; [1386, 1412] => 0.71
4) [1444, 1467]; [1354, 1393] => 0.67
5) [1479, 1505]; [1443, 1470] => 1.34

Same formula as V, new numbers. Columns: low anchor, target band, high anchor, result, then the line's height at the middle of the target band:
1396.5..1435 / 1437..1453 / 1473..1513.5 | 0.8 km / 343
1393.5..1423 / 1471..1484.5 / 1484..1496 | 1.8 km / 340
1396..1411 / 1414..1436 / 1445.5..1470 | -3.1 km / 309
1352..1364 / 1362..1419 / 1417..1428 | 1.0 km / 367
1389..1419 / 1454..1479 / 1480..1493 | 8.0 km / 339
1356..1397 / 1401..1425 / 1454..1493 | -1.8 km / 329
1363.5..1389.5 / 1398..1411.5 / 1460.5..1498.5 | -0.3 km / 346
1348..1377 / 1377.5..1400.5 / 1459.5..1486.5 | -0.6 km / 350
